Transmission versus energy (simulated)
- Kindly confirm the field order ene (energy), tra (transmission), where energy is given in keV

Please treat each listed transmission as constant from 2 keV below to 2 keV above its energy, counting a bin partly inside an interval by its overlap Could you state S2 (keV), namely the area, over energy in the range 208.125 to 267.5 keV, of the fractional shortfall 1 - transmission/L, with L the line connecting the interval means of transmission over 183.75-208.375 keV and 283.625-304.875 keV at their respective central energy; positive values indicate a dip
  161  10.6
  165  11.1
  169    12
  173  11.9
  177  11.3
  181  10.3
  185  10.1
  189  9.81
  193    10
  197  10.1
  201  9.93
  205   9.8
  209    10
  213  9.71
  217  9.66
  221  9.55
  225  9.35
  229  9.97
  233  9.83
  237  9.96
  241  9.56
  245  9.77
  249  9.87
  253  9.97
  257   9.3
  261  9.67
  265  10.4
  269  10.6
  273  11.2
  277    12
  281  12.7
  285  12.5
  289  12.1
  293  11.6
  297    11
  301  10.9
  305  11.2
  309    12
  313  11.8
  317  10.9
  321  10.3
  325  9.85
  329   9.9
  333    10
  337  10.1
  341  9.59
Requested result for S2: 4.8 keV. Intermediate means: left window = 9.95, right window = 11.6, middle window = 9.77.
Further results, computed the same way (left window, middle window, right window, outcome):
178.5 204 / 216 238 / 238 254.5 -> 0.4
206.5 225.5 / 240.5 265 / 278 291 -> 3.0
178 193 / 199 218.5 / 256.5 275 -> 0.7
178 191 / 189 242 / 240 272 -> 1.4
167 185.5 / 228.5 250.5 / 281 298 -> 3.4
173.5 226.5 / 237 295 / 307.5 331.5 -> -1.9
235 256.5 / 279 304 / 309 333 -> -3.6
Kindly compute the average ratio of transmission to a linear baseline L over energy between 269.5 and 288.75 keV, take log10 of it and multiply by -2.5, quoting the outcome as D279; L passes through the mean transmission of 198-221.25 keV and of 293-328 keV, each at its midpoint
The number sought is -0.130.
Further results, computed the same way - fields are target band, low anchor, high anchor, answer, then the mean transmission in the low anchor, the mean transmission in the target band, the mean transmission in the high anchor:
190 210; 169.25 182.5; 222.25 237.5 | 0.069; 11.3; 9.96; 9.75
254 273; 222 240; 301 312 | 0.041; 9.75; 10.1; 11.5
